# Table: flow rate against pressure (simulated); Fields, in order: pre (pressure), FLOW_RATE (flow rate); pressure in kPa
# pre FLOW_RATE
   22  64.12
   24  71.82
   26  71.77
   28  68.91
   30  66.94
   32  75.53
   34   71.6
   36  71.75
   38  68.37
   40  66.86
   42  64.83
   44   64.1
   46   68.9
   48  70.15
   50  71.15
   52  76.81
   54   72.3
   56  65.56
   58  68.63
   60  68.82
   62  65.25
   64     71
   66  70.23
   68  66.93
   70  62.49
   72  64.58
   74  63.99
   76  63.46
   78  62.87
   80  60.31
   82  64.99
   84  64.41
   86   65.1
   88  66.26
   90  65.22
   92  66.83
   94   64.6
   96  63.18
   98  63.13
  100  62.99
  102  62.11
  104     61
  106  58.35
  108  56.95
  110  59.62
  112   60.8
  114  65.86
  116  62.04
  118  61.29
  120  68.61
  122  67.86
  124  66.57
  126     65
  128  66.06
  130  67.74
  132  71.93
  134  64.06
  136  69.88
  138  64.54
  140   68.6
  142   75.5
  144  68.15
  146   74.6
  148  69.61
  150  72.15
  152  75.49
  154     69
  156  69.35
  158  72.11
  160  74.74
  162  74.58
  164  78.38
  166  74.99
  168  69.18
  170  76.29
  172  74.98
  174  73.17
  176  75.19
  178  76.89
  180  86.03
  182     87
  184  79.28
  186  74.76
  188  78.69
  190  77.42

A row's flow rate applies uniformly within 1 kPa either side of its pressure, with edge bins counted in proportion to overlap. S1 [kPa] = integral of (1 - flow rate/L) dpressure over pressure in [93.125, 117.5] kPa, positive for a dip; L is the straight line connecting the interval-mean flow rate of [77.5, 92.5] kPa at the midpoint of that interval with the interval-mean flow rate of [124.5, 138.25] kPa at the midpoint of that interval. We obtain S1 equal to 1.5 kPa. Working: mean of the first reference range 64.5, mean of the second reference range 67.1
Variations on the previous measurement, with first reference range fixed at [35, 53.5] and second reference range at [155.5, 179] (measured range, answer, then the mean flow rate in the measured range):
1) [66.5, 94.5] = 2.5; 64.5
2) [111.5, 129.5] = 1.8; 65.1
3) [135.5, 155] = 0.7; 70.8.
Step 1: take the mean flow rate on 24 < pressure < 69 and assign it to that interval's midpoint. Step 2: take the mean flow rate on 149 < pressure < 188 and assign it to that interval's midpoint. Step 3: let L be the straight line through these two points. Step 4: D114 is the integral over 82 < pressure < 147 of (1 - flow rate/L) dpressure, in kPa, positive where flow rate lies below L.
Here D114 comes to 6.76 kPa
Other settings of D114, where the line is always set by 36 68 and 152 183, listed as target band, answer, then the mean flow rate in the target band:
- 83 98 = 1.29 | 65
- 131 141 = 0.80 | 67.8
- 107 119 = 1.87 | 61.1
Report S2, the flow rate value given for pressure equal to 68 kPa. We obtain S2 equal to 66.93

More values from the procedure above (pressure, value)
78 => 62.87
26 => 71.77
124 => 66.57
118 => 61.29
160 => 74.74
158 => 72.11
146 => 74.6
